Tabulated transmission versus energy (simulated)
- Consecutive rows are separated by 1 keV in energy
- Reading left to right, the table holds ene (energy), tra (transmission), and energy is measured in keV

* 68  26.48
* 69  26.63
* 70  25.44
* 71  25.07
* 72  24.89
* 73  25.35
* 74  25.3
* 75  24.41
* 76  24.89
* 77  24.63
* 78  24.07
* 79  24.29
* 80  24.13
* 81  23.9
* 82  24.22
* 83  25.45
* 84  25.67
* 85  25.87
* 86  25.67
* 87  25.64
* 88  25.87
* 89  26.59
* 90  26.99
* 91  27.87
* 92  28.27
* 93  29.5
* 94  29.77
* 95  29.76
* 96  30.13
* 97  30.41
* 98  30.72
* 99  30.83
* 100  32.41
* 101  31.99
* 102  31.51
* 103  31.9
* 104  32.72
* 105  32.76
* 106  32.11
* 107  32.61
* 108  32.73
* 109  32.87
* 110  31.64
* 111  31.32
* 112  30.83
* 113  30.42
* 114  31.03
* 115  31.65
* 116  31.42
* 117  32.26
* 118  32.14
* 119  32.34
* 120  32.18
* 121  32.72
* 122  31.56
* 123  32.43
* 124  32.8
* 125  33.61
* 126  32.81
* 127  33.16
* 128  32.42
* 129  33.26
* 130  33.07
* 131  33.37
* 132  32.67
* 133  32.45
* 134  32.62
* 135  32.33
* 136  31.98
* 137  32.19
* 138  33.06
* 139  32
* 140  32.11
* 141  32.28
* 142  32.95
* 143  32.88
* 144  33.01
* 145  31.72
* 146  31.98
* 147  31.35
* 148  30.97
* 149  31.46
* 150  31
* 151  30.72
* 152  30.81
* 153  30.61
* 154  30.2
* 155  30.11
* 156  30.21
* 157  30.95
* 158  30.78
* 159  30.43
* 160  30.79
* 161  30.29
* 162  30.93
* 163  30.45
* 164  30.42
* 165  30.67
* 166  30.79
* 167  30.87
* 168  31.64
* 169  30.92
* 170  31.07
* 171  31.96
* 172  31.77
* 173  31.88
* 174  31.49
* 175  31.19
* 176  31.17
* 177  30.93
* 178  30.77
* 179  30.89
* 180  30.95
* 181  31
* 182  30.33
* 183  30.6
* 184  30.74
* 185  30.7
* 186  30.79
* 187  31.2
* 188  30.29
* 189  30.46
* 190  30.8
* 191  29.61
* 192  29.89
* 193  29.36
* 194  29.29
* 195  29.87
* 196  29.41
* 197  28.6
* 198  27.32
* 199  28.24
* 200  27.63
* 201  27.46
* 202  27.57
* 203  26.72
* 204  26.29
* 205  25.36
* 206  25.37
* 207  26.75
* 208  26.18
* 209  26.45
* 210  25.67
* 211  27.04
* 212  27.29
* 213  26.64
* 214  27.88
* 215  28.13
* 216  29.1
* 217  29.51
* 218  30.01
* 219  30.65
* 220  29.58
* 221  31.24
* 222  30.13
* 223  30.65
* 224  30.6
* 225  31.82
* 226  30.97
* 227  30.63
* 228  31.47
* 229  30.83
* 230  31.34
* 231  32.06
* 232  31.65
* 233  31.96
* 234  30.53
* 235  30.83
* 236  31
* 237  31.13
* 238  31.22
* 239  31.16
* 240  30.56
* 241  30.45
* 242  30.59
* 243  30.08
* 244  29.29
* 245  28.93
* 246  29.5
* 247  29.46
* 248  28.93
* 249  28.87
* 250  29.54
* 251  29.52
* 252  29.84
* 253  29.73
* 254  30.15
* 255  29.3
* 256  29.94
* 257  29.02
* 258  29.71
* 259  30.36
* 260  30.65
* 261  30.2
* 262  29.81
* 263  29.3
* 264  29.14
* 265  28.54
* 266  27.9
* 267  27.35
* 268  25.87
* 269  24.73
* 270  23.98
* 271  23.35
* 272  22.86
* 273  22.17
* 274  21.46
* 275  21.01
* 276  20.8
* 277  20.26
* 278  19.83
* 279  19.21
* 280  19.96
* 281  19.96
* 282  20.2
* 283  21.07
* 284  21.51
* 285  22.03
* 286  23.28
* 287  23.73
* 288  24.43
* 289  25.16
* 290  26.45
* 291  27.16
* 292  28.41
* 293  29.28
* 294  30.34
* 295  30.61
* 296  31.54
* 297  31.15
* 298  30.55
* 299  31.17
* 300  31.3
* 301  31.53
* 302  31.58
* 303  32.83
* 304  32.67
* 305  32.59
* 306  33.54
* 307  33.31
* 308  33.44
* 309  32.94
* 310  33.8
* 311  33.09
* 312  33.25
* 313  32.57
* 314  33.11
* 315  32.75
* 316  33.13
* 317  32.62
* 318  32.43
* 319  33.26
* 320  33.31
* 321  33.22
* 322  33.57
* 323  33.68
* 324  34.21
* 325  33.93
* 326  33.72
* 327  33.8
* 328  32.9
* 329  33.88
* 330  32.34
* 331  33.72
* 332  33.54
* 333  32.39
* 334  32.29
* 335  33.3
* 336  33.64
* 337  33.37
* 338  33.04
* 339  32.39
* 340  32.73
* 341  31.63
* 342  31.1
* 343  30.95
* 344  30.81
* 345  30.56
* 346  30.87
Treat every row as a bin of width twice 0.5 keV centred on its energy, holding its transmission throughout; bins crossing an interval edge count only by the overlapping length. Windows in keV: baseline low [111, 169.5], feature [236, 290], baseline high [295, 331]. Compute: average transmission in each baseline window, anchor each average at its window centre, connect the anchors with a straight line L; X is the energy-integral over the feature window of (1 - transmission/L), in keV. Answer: 9.78 keV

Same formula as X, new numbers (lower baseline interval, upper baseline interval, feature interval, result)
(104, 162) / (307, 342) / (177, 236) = 5.4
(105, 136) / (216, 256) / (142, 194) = 1.0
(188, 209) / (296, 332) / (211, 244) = -1.1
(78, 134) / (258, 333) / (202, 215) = 1.3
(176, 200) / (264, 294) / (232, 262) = -4.8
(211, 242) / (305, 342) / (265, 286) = 6.1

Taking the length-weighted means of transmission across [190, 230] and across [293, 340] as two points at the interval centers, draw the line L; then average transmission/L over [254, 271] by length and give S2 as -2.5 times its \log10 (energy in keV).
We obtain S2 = 0.08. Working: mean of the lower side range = 28.7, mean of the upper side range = 32.7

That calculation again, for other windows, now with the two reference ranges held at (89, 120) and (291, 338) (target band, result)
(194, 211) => 0.17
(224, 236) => 0.02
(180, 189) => 0.03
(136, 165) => 0.00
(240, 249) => 0.08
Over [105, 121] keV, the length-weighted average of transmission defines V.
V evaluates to 31.9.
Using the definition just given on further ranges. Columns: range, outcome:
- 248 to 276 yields 27.5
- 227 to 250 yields 30.5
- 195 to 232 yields 28.7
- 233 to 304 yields 27.5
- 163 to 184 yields 31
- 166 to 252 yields 29.8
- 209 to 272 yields 29.4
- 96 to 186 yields 31.6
